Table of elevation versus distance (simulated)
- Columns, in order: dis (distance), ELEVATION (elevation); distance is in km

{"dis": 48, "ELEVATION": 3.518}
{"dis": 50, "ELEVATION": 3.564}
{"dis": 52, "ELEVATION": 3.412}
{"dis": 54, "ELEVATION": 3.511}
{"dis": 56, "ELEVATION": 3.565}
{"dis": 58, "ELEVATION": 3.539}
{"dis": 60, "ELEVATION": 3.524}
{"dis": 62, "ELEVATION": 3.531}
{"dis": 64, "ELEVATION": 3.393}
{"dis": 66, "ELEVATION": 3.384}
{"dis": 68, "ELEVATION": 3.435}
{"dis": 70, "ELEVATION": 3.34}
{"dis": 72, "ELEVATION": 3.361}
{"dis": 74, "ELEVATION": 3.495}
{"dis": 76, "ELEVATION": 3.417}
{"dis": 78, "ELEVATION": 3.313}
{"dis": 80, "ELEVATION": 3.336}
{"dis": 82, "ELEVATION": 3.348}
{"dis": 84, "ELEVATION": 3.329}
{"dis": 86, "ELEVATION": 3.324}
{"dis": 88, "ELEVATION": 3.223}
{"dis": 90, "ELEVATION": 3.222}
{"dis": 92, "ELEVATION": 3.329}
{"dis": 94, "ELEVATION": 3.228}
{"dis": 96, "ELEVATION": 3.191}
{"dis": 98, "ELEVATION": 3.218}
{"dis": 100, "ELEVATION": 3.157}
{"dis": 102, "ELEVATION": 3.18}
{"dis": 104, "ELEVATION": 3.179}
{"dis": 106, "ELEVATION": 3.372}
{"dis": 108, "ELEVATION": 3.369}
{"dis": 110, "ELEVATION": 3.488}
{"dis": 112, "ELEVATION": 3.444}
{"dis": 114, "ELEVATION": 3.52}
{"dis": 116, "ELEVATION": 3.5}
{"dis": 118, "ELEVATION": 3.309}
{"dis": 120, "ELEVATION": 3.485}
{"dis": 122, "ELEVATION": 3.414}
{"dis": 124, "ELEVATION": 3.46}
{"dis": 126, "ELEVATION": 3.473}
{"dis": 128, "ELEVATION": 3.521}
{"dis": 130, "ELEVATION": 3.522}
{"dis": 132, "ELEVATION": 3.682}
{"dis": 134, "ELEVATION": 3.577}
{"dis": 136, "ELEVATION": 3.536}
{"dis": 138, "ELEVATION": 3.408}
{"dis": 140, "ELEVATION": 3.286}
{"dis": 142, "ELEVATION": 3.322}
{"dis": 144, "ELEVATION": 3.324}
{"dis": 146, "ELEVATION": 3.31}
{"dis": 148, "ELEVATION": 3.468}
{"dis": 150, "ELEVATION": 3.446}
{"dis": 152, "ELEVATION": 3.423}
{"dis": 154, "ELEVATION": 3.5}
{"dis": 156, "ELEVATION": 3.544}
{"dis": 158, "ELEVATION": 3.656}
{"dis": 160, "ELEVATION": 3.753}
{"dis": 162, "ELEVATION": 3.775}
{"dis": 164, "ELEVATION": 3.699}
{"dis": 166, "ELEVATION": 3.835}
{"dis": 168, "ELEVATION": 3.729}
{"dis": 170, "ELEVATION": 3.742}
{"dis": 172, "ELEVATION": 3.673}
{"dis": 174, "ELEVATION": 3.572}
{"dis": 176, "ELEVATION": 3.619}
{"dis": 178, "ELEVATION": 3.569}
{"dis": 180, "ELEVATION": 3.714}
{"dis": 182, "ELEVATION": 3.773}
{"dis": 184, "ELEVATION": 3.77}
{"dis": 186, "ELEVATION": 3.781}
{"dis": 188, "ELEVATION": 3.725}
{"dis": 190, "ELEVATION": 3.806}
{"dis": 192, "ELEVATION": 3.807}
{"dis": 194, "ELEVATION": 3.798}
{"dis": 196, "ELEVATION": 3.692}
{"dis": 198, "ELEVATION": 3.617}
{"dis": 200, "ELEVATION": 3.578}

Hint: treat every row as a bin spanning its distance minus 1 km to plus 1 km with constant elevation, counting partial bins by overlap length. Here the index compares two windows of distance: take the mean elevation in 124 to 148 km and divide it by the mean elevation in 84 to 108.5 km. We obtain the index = 1.06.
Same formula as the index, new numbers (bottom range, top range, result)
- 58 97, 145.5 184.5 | 1.08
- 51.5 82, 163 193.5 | 1.08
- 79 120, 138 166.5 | 1.06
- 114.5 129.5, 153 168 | 1.07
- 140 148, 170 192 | 1.11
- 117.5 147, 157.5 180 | 1.07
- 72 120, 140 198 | 1.09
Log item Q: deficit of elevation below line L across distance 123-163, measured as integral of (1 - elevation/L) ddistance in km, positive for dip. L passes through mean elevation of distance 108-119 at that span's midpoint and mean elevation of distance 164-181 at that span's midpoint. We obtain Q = 0.7 km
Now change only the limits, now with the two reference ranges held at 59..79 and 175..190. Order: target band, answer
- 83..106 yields 1.62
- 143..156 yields 0.74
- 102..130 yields 0.96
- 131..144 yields 0.50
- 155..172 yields -0.23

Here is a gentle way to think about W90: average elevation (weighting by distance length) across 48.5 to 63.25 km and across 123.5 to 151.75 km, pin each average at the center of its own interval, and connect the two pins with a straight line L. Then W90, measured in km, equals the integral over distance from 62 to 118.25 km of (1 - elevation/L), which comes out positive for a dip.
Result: 2.4 km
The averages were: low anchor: 3.52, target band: 3.34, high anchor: 3.45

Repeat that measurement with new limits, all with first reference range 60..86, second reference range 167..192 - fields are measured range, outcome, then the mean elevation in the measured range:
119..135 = 0.17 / 3.52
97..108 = 0.78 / 3.23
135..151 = 0.95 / 3.39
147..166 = 0.23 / 3.6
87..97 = 0.61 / 3.24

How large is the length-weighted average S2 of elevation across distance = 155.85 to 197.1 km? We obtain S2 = 3.72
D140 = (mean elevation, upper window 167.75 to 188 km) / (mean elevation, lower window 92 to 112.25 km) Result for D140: 1.1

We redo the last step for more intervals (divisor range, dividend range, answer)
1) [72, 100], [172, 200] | 1.12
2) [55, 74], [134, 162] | 1.01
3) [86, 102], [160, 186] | 1.15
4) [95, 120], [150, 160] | 1.06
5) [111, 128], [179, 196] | 1.09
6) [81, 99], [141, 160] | 1.06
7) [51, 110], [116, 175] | 1.05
